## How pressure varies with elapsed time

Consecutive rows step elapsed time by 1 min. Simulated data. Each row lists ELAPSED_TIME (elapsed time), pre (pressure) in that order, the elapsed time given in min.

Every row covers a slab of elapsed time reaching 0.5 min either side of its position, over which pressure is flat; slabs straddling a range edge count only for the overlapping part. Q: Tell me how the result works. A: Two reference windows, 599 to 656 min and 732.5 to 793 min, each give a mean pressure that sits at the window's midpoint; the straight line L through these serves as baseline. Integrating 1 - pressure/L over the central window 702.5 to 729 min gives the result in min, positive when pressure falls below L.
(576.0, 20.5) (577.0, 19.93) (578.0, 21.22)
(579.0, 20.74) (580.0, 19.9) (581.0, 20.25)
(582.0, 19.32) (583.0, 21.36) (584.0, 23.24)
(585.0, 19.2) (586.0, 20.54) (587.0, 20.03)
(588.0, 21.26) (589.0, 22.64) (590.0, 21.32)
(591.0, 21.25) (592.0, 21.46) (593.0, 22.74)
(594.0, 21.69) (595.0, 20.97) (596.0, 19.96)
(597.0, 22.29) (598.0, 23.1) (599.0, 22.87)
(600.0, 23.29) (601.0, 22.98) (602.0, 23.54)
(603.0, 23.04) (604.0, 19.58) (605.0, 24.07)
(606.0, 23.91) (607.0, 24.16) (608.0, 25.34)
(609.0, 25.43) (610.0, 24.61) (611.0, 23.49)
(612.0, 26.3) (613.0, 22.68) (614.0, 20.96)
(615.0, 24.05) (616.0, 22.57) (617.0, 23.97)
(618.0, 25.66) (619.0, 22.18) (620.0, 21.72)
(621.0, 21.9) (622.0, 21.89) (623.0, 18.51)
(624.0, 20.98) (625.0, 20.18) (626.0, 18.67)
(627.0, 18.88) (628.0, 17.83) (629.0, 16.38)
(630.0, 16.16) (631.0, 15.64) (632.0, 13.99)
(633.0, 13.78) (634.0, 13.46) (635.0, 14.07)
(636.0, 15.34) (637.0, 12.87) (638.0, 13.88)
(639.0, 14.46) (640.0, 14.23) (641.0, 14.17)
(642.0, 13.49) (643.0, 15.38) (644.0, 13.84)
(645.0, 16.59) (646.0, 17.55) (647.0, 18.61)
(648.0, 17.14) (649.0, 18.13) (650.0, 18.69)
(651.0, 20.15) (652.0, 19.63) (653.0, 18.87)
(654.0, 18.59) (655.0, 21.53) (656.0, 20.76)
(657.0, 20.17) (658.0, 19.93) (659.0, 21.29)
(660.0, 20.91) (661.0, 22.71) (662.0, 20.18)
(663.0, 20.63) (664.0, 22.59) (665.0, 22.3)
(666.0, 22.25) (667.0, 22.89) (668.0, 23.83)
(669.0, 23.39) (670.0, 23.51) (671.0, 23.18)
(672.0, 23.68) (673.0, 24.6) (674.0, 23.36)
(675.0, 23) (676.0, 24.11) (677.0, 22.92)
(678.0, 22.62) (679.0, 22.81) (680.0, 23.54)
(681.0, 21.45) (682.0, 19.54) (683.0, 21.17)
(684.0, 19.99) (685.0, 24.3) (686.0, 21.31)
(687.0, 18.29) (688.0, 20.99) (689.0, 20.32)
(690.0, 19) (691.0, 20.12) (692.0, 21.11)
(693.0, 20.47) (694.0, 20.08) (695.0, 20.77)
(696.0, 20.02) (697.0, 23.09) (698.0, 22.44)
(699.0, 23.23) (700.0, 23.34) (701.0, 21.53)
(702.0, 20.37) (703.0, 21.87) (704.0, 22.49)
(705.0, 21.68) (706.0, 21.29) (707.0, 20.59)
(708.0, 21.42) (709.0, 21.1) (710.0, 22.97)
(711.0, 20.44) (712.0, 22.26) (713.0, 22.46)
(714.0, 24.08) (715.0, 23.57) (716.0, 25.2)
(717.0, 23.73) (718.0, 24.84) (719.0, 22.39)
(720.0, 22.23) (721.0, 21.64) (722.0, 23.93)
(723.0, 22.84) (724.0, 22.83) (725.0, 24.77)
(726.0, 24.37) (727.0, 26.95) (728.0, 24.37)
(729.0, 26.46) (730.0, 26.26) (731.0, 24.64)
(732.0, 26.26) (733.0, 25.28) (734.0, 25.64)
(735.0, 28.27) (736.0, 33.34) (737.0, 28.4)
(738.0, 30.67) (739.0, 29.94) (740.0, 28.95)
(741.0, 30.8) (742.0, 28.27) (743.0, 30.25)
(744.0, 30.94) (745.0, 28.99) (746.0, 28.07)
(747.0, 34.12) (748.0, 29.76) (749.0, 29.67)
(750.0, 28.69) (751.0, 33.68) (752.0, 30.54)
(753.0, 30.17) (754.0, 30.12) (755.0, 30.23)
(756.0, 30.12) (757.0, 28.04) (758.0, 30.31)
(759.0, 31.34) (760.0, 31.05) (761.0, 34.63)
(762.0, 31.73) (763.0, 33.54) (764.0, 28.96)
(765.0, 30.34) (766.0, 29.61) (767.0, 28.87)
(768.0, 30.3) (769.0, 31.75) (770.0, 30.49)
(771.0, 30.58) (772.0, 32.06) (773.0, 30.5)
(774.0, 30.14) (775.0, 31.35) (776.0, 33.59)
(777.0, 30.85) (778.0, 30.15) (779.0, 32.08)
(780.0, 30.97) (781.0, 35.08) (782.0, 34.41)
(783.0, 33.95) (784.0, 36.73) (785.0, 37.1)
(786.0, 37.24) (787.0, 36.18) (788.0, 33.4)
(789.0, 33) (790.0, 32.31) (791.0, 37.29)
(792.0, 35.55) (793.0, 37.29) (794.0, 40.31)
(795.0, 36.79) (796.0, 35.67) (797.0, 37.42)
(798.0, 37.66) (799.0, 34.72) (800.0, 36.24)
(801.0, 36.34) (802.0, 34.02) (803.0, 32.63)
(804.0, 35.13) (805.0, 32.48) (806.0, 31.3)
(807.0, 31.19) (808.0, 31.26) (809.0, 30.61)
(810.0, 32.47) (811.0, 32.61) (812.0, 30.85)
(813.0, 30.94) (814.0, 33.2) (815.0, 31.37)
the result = 4.15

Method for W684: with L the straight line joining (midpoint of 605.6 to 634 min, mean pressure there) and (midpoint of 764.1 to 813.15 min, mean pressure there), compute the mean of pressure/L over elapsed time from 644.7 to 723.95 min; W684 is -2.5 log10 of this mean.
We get 0.19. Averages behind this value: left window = 21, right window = 33.3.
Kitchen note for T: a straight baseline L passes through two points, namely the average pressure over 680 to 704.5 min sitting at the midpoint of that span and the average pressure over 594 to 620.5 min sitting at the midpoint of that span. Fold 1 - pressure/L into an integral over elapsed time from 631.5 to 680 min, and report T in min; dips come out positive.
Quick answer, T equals 5.8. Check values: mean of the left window 23.2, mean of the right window 21.2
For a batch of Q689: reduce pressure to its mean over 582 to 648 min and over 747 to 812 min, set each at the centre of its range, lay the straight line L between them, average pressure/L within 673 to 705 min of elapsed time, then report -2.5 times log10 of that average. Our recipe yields 0.19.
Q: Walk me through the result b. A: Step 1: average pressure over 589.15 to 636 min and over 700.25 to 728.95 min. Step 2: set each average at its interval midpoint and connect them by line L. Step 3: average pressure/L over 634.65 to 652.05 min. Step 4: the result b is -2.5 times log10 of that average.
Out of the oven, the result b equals 0.33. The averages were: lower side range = 21.1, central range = 15.9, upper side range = 22.9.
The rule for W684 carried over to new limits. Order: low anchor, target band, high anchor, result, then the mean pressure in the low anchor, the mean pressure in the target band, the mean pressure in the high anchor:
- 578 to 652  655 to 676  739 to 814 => 0.074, 20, 22.3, 32.4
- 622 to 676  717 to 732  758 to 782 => 0.104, 18.9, 24.2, 31.3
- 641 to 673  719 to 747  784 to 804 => 0.077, 20.1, 26.9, 35.9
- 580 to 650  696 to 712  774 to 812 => 0.233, 19.9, 21.8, 34.2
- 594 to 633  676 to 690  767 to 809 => 0.224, 21.6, 21.5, 33.7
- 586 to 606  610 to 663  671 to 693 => 0.166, 22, 18.8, 21.8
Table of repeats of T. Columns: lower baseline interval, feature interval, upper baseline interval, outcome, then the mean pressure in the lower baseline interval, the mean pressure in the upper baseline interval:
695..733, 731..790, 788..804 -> -1.7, 23.1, 35.7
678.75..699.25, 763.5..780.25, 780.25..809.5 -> 0.6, 21.1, 34.9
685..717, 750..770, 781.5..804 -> -0.1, 21.6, 35.7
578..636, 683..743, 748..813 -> 9.9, 21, 32.7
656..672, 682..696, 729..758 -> 2.1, 22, 29.3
